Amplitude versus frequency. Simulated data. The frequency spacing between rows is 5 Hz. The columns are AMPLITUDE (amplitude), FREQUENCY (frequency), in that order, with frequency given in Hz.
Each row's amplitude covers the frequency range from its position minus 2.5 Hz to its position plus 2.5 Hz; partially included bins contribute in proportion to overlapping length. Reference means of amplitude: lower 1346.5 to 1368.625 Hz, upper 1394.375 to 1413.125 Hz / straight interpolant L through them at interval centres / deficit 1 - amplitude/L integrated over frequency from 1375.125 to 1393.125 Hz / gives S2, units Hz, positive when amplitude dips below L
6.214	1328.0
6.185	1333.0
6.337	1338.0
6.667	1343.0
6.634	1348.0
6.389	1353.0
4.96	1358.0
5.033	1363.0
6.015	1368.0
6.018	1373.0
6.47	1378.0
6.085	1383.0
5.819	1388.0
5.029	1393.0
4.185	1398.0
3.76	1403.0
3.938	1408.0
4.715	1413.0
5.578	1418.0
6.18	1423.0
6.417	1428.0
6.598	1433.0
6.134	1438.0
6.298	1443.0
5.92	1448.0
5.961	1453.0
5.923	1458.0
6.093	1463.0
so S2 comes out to -4.3 Hz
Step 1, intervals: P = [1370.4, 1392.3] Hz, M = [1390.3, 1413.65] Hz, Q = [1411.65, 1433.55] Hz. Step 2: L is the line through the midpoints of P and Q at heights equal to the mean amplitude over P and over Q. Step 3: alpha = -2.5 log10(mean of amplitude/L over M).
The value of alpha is 0.35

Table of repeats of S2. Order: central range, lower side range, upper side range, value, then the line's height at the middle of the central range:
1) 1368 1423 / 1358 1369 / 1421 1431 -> 5.3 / 5.84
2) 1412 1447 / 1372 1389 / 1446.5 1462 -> -0.2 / 6.01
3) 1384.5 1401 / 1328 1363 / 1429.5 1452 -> 3.0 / 6.17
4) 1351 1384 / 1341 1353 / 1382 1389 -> 2.2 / 6.25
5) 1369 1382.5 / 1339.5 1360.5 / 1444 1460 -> -0.2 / 6.12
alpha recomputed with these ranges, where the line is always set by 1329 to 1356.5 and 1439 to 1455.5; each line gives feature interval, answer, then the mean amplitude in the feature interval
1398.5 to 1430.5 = 0.22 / 5.04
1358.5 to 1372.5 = 0.15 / 5.51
